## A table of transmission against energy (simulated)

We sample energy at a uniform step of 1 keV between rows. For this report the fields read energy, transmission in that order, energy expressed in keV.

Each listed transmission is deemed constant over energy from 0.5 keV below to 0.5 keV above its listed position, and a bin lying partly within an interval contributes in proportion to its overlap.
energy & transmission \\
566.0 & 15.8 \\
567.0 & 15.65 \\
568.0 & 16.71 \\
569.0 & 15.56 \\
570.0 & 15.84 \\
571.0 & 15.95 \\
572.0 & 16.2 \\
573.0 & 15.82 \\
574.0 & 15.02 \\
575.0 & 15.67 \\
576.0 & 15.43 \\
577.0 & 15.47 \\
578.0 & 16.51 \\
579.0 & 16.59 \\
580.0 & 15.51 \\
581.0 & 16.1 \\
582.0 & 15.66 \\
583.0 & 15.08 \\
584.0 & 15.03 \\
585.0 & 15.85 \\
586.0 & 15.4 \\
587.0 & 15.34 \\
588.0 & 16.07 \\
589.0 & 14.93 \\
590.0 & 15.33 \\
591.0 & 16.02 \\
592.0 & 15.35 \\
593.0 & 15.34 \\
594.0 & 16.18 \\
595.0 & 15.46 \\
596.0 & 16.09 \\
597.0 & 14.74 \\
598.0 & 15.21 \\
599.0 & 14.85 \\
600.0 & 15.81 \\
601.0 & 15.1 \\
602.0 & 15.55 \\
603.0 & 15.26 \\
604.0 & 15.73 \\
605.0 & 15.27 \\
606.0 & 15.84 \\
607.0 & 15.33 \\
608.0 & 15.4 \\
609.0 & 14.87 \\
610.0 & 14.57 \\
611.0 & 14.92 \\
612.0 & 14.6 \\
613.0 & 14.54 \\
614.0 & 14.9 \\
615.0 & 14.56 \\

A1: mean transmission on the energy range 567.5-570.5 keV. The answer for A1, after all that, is 16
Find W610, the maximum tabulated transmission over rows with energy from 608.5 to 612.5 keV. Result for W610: 14.92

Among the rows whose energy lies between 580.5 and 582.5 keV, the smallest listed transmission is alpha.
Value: 15.66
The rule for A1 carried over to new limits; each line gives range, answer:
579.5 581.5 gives 15.8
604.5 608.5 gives 15.5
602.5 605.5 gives 15.4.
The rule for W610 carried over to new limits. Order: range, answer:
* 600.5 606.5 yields 15.84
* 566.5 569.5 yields 16.71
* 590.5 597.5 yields 16.18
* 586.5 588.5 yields 16.07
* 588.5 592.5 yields 16.02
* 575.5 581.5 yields 16.59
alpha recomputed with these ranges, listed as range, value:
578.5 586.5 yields 15.03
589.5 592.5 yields 15.33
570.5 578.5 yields 15.02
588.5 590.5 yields 14.93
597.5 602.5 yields 14.85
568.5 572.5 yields 15.56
